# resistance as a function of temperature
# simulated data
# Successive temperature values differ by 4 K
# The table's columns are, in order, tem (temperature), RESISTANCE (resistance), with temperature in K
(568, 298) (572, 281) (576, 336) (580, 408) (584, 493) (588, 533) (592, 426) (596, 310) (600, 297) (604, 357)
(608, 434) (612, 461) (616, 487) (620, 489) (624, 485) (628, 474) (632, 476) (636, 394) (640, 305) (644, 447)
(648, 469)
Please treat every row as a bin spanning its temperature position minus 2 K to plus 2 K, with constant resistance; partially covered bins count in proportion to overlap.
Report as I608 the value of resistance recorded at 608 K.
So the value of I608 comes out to 434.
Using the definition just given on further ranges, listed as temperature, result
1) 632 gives 476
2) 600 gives 297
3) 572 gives 281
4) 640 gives 305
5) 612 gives 461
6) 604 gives 357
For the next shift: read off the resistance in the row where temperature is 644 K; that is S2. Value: 447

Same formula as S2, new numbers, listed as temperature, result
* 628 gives 474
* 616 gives 487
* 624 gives 485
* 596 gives 310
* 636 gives 394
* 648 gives 469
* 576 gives 336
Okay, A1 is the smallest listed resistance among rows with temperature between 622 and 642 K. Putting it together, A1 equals 305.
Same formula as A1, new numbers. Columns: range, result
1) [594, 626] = 297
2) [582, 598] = 310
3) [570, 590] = 281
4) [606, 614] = 434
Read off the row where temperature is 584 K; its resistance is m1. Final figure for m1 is 493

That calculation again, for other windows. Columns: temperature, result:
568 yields 298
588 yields 533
